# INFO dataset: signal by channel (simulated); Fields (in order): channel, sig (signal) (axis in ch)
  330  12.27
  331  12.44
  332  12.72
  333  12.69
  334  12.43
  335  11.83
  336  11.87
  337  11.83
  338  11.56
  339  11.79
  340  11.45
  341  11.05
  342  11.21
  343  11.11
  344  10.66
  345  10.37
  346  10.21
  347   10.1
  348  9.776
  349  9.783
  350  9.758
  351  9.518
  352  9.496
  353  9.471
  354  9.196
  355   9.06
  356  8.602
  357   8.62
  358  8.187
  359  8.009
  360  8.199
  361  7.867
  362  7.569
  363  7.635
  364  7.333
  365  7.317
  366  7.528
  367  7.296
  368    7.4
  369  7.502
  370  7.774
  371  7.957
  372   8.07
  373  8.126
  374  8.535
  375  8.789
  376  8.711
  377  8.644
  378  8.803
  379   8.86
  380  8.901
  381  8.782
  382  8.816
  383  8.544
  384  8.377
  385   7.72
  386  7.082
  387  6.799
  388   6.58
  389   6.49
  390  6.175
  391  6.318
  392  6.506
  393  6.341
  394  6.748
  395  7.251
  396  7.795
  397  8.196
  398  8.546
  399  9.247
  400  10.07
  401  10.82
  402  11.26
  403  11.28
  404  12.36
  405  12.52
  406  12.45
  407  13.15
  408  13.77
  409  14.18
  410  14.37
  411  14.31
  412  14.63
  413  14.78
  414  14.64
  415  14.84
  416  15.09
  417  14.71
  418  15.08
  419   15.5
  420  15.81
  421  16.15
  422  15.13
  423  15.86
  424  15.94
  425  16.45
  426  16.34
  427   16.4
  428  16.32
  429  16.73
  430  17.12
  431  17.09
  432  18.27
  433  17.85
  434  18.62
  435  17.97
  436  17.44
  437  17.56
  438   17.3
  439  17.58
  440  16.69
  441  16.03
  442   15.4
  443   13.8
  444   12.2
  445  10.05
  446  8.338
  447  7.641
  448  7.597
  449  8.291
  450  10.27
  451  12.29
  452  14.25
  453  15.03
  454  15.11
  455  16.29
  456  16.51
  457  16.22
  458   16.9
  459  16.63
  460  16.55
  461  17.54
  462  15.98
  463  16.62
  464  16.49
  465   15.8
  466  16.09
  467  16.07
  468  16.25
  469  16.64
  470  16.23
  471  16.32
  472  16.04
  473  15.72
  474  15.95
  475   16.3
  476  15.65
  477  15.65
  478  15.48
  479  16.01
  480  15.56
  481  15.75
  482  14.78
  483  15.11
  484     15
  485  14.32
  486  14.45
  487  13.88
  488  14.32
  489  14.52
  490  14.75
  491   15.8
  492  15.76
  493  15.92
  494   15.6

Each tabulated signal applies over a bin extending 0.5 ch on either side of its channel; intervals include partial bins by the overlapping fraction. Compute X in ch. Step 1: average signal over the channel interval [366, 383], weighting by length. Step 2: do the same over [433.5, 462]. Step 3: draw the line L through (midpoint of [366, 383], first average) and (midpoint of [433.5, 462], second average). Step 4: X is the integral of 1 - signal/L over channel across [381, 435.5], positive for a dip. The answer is -4.63 ch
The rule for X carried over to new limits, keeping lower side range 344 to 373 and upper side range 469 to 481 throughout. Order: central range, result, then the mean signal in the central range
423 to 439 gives -4.8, 17.1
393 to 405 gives 1.9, 9.42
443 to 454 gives 2.6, 10.9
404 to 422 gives -3.6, 14.4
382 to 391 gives 2.7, 7.26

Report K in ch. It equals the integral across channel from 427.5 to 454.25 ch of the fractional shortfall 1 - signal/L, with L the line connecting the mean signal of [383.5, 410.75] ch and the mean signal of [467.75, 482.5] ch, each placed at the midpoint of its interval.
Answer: -3.42 ch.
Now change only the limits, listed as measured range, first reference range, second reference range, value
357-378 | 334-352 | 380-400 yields 2.64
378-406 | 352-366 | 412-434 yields 8.56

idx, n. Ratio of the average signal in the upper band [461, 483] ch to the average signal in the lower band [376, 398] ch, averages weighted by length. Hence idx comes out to 2.09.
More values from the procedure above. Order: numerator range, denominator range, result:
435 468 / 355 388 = 1.82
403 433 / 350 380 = 1.82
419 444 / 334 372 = 1.77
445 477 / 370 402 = 1.82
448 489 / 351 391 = 1.89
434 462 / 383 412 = 1.51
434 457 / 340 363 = 1.48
